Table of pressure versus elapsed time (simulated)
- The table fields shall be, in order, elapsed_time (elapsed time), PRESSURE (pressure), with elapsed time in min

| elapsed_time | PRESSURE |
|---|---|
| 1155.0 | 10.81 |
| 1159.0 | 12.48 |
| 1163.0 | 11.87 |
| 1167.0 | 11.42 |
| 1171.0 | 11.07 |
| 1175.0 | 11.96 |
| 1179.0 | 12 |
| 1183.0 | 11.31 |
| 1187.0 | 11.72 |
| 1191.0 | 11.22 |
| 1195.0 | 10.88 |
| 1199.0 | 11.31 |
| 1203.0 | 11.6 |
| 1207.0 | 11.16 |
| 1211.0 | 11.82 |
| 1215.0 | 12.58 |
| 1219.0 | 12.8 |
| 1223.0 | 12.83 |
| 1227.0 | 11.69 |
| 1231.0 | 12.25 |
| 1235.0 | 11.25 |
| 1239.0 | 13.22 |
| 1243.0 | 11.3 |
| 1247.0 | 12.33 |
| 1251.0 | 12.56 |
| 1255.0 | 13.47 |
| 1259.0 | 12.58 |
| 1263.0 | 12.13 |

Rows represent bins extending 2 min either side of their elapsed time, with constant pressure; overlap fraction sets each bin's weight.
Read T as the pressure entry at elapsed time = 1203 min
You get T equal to 11.6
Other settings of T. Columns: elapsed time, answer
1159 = 12.48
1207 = 11.16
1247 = 12.33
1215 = 12.58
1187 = 11.72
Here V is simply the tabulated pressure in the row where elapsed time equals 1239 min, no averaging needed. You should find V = 13.22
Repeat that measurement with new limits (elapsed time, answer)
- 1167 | 11.42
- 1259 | 12.58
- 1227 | 11.69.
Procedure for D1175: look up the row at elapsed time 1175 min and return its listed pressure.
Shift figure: 11.96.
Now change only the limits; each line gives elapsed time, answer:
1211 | 11.82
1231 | 12.25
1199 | 11.31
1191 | 11.22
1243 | 11.3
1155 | 10.81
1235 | 11.25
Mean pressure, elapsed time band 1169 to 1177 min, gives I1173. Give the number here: 11.5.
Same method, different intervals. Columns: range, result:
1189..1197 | 11.1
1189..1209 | 11.2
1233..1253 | 12.1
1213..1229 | 12.5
